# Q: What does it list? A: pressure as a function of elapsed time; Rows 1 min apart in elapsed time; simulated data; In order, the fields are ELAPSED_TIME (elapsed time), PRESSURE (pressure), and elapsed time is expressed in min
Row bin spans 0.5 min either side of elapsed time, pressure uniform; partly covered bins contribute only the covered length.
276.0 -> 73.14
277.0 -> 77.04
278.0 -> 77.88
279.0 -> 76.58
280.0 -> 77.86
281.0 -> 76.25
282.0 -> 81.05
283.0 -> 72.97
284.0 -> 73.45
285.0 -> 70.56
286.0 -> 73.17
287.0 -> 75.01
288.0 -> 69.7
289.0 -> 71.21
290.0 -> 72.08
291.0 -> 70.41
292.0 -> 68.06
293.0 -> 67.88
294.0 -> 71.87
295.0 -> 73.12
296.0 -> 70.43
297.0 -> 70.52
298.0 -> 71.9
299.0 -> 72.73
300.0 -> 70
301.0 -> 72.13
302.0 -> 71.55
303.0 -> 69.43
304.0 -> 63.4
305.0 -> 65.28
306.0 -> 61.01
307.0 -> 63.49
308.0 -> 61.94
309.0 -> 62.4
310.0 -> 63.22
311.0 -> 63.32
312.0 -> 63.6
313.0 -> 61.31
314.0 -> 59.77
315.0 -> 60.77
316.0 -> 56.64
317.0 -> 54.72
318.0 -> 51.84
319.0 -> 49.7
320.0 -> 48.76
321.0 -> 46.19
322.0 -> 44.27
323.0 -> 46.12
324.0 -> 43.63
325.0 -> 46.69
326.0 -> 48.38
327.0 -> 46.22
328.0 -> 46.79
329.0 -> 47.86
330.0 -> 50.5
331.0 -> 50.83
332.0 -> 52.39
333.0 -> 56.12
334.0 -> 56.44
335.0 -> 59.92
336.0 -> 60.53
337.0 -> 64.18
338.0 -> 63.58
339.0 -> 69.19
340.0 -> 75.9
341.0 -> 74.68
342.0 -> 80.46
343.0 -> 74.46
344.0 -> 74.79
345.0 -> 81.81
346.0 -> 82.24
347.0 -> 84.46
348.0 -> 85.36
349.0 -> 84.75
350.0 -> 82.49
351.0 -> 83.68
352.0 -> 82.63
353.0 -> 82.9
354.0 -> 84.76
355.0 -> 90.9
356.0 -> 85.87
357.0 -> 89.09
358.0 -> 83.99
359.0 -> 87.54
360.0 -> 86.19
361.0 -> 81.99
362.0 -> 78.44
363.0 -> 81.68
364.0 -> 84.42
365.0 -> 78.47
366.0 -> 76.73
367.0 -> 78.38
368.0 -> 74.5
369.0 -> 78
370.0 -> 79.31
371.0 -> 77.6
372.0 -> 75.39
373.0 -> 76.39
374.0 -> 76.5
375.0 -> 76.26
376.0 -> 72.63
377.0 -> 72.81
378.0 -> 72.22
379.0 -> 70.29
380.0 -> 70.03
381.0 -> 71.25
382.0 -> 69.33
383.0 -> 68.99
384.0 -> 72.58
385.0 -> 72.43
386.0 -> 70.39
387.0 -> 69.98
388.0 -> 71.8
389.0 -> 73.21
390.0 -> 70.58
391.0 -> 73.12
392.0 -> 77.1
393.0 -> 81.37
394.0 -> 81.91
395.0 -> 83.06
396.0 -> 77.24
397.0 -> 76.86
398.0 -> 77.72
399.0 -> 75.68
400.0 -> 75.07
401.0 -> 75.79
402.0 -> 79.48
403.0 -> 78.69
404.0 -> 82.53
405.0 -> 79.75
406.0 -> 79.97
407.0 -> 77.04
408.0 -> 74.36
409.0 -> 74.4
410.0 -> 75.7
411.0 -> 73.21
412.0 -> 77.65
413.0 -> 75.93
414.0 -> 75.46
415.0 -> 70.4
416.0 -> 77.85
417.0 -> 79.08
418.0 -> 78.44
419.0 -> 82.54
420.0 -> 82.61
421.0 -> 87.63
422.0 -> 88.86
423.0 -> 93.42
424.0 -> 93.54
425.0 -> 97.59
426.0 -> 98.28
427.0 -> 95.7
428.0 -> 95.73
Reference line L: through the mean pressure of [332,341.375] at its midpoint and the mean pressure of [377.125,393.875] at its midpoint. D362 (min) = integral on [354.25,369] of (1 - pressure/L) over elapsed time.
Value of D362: -3.1 min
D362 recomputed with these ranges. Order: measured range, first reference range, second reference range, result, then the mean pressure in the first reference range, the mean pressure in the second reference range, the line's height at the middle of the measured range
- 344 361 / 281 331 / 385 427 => -3.5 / 62.4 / 79.3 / 70.3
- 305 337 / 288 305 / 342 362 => 8.9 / 70.2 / 83.5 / 76.1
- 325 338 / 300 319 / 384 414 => 2.4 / 62.4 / 76.2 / 65.8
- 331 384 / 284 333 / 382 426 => -4.5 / 61.2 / 78.3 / 70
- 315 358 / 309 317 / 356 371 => 3.5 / 60.9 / 81.4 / 70.4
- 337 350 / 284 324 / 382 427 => -1.4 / 64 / 78.7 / 69.8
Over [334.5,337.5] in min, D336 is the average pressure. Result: 61.5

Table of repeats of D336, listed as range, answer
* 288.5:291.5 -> 71.2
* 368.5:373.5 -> 77.3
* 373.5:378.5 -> 74.1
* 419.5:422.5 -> 86.4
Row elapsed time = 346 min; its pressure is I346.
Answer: 82.24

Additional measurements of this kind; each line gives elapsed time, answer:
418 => 78.44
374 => 76.5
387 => 69.98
